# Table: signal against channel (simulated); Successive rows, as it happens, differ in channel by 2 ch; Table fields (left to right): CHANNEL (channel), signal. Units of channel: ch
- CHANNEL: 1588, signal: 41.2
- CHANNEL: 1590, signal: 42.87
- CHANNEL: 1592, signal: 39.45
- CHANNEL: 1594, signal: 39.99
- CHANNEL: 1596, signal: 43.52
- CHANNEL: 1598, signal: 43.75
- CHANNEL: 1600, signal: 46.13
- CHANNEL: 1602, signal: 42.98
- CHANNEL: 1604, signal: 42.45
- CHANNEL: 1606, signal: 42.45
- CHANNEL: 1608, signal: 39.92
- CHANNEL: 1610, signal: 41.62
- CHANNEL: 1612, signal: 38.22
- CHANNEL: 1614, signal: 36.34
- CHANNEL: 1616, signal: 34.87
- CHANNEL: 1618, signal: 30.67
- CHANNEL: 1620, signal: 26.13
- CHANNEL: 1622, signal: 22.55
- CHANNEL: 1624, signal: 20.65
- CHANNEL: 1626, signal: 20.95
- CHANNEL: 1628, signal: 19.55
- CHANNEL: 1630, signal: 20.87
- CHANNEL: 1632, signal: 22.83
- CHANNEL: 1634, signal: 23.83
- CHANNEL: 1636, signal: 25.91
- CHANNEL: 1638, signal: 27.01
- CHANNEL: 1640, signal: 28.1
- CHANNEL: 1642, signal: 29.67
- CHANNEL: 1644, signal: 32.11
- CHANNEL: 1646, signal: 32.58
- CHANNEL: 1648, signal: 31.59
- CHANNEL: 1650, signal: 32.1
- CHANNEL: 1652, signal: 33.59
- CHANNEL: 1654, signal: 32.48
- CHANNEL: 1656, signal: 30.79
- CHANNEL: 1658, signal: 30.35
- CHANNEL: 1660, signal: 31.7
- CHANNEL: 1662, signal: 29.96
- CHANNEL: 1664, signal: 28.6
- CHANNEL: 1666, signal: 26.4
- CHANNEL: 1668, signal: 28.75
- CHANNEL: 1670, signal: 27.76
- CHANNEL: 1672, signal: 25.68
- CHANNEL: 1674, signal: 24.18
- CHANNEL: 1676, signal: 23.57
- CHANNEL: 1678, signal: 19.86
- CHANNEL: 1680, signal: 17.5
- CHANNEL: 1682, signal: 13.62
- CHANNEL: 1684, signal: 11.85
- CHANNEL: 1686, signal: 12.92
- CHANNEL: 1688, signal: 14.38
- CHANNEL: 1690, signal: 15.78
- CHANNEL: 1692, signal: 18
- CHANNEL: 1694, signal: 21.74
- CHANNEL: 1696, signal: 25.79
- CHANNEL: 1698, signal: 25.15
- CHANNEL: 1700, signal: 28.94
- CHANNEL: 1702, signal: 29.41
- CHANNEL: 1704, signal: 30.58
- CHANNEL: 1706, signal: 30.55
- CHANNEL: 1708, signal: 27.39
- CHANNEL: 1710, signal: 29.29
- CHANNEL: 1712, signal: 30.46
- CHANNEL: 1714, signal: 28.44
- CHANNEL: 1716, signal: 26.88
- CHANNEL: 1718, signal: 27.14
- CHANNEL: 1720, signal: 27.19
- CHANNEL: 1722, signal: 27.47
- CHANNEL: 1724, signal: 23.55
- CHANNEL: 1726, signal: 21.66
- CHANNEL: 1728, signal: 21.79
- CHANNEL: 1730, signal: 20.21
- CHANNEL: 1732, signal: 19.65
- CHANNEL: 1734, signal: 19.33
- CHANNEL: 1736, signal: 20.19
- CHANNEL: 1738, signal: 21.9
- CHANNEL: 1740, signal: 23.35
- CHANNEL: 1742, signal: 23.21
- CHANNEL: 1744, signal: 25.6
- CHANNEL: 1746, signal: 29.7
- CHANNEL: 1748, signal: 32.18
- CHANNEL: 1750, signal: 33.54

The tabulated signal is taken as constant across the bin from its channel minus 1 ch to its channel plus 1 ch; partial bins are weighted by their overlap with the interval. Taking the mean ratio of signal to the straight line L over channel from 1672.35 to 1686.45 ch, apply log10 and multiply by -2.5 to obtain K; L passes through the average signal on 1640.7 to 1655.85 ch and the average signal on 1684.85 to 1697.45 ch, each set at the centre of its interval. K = 0.22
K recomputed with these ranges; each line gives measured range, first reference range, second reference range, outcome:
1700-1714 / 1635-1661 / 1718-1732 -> -0.17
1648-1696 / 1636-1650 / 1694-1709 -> 0.20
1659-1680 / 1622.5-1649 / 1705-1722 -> 0.03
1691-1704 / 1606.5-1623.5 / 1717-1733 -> 0.03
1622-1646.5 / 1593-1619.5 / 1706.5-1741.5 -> 0.40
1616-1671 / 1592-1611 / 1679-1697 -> 0.04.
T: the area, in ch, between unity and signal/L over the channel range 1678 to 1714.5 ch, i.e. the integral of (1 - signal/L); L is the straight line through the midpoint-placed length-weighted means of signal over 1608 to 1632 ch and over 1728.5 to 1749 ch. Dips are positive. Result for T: 3.6 ch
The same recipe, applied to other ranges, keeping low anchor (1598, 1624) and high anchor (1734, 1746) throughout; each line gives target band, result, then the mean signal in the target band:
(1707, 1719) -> -1.1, 28.3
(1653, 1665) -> 0.4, 30.6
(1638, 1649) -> 0.9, 30.5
